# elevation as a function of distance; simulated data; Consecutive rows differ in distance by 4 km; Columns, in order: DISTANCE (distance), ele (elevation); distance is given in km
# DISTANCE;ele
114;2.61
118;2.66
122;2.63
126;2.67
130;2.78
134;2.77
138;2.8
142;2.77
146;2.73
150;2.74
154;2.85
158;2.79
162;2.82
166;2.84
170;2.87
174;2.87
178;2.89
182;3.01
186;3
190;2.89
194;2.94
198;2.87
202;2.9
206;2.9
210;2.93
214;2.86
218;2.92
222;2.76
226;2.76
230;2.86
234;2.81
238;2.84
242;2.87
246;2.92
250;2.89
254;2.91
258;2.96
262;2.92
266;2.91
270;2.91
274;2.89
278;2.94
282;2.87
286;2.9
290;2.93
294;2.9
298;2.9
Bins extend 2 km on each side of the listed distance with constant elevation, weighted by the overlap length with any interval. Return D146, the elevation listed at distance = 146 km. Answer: 2.73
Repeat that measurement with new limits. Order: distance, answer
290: 2.93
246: 2.92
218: 2.92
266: 2.91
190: 2.89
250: 2.89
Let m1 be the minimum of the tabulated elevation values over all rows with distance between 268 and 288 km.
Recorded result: 2.87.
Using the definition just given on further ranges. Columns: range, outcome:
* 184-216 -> 2.86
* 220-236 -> 2.76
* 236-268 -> 2.84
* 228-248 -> 2.81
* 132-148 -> 2.73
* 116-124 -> 2.63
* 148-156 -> 2.74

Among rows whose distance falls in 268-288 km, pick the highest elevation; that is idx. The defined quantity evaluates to 2.94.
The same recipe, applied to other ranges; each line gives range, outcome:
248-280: 2.96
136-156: 2.85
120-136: 2.78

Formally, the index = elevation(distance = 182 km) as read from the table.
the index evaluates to 3.01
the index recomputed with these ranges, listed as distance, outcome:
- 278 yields 2.94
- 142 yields 2.77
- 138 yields 2.8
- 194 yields 2.94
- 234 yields 2.81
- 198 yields 2.87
